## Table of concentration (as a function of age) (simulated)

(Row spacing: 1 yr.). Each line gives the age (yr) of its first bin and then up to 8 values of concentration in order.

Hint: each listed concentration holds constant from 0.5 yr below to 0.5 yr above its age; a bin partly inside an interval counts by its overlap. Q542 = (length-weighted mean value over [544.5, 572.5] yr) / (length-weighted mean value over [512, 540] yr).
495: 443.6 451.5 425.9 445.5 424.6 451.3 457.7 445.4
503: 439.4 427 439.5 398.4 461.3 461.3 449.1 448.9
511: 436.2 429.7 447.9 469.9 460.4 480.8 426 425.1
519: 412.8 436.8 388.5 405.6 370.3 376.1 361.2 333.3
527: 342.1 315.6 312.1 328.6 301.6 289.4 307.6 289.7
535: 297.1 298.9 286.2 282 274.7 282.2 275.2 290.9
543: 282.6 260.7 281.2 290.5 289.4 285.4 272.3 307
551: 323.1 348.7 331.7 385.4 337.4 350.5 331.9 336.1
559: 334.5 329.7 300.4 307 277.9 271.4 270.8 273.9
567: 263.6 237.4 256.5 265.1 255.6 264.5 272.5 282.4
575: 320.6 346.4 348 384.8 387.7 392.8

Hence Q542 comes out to 0.83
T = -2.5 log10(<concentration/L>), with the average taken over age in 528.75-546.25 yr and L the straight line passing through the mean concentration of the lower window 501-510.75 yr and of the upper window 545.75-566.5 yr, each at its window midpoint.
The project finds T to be 0.23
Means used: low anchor 442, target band 290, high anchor 312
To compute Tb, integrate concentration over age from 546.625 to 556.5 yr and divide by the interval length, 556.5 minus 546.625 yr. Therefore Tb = 324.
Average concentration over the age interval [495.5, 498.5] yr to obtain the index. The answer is 441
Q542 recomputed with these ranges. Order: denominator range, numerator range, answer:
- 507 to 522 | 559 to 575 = 0.63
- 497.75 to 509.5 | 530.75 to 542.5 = 0.66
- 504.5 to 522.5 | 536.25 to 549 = 0.64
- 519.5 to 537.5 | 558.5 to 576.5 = 0.85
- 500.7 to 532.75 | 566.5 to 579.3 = 0.74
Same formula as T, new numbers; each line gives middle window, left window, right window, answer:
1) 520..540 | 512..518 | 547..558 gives 0.23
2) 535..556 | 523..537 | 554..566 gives 0.06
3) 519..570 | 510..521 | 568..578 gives 0.17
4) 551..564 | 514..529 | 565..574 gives -0.11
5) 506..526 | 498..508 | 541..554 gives -0.07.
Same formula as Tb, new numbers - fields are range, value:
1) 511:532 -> 390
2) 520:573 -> 307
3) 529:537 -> 302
